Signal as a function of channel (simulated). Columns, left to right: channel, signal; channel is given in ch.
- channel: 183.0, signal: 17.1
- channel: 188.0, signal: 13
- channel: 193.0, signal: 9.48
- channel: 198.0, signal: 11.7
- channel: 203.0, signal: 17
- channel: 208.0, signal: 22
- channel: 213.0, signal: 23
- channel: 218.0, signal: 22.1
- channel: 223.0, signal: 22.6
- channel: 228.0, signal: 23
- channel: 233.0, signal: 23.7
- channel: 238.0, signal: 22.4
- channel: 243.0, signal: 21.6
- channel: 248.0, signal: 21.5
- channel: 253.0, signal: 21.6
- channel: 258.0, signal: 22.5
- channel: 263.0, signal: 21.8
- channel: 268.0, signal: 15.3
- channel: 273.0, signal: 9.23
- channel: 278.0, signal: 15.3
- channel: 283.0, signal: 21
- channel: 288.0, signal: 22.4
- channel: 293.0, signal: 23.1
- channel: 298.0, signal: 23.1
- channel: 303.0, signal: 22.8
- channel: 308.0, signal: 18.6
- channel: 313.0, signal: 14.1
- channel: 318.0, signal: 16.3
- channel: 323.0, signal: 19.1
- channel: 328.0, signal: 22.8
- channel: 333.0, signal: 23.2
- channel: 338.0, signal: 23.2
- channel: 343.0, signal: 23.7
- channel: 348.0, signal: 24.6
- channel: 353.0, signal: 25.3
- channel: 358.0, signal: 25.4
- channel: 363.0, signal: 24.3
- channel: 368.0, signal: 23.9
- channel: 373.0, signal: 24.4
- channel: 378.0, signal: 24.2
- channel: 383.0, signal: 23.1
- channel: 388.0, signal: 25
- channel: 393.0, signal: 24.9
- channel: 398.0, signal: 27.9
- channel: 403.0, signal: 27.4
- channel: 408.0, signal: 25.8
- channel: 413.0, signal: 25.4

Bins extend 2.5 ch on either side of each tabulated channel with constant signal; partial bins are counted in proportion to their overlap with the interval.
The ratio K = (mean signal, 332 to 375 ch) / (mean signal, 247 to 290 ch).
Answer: 1.29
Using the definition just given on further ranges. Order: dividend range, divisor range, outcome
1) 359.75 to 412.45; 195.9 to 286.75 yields 1.26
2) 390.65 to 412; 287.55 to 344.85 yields 1.26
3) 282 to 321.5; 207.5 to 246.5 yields 0.89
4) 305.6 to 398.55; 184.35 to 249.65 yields 1.17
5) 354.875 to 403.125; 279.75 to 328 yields 1.24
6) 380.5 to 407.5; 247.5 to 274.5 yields 1.37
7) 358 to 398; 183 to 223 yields 1.42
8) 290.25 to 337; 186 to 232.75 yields 1.10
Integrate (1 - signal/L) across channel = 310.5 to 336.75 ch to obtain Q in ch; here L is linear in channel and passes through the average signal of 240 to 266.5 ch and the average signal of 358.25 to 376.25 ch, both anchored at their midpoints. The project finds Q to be 4.5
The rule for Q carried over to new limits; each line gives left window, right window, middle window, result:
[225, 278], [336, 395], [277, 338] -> 4.82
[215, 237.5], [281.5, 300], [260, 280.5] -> 6.35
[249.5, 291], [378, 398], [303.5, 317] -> 2.25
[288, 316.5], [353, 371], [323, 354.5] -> -0.53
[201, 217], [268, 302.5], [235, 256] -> -1.95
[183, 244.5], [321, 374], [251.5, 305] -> 3.95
